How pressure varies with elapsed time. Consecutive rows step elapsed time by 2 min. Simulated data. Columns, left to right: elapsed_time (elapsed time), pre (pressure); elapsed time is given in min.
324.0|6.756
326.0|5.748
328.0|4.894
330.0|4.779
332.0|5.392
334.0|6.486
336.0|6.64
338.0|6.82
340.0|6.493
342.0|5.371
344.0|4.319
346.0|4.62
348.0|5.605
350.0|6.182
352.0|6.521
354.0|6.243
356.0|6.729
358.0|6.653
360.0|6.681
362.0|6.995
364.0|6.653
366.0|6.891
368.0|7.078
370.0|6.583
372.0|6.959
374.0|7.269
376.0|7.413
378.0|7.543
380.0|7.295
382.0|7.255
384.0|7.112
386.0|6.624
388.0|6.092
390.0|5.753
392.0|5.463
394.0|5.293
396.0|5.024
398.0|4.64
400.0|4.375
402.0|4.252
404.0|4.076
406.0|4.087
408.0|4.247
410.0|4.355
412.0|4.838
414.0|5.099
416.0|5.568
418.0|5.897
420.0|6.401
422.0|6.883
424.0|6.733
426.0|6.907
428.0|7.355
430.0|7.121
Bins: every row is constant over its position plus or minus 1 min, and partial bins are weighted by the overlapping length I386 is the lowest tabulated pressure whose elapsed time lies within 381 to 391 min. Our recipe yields 5.753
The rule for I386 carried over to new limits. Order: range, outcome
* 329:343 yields 4.779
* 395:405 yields 4.076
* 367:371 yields 6.583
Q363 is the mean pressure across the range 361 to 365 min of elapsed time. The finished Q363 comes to 6.82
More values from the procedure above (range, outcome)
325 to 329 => 5.32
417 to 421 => 6.15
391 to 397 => 5.26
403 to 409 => 4.14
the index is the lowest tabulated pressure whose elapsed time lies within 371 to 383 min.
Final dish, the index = 6.959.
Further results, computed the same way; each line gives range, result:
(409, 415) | 4.355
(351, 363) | 6.243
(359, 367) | 6.653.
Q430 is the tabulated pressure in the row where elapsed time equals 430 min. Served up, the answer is 7.121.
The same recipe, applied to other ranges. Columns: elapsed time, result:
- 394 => 5.293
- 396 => 5.024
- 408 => 4.247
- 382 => 7.255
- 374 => 7.269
